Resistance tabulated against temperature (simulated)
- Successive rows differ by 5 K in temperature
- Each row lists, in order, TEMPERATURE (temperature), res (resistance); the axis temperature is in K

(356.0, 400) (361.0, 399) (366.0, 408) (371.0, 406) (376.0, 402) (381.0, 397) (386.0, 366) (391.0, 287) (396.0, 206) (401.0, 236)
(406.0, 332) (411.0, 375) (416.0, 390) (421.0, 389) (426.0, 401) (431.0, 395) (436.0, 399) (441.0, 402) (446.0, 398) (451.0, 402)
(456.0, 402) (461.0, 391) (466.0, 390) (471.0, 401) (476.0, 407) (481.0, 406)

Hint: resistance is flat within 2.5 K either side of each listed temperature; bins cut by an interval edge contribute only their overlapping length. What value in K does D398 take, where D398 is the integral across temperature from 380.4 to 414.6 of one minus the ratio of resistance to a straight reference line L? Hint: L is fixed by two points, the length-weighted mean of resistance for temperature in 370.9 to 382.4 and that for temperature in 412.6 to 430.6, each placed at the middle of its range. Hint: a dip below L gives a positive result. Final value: 7.3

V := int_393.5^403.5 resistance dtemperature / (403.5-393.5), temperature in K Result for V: 221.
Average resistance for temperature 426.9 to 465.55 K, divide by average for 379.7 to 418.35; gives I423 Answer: 1.24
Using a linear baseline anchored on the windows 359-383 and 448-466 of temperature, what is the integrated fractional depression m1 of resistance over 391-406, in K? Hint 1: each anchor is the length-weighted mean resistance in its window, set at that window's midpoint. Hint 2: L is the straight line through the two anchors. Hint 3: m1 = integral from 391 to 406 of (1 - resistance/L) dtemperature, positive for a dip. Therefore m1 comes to 5.6 K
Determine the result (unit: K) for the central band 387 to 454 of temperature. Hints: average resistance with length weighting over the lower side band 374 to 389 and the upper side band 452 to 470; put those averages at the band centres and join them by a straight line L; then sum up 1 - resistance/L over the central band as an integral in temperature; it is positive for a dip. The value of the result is 6.0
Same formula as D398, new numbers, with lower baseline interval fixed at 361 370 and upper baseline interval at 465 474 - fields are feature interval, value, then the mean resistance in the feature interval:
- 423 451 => 0.03 K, 399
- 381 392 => 1.52 K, 348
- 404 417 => 1.21 K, 364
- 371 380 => 0.05 K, 402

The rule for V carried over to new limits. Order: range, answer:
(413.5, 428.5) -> 393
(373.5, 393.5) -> 363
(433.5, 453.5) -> 400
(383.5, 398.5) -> 286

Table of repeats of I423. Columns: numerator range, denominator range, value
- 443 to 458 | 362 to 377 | 0.99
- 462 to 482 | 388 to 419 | 1.30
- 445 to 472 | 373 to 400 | 1.21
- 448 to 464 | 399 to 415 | 1.23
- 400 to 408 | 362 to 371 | 0.71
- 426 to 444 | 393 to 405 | 1.68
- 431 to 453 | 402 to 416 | 1.15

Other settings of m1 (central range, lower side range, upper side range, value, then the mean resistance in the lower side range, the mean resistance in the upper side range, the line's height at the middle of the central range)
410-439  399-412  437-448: -3.03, 310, 400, 356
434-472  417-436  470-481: 0.23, 395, 405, 400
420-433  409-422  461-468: -0.33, 385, 390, 386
